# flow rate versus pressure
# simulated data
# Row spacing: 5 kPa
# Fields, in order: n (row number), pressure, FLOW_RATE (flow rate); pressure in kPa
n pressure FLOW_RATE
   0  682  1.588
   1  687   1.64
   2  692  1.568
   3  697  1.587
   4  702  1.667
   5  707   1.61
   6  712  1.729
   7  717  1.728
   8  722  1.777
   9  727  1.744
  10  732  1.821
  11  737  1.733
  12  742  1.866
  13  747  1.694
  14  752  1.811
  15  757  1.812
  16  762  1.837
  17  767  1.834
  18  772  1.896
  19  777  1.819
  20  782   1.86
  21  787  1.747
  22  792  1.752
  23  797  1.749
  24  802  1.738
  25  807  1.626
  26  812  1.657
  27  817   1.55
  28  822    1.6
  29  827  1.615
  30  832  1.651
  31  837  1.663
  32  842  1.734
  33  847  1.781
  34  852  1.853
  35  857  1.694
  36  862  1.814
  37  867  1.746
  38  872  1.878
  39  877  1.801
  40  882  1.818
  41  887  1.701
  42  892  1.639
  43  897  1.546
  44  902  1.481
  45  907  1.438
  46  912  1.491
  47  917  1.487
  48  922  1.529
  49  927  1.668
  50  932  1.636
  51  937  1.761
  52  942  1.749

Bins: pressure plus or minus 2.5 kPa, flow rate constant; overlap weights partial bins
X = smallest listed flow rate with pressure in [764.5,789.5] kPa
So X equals 1.747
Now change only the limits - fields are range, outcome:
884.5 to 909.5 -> 1.438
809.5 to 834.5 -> 1.55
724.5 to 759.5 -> 1.694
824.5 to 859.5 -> 1.615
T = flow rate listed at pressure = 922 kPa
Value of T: 1.529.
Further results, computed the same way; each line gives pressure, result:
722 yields 1.777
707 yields 1.61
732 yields 1.821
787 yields 1.747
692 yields 1.568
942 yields 1.749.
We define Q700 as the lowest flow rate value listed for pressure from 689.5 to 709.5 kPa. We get 1.568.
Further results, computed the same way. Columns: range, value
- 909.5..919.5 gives 1.487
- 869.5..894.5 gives 1.639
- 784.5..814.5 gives 1.626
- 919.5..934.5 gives 1.529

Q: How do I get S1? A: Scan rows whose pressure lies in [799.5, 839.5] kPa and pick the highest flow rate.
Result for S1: 1.738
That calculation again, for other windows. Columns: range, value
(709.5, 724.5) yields 1.777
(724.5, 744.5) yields 1.866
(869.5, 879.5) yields 1.878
